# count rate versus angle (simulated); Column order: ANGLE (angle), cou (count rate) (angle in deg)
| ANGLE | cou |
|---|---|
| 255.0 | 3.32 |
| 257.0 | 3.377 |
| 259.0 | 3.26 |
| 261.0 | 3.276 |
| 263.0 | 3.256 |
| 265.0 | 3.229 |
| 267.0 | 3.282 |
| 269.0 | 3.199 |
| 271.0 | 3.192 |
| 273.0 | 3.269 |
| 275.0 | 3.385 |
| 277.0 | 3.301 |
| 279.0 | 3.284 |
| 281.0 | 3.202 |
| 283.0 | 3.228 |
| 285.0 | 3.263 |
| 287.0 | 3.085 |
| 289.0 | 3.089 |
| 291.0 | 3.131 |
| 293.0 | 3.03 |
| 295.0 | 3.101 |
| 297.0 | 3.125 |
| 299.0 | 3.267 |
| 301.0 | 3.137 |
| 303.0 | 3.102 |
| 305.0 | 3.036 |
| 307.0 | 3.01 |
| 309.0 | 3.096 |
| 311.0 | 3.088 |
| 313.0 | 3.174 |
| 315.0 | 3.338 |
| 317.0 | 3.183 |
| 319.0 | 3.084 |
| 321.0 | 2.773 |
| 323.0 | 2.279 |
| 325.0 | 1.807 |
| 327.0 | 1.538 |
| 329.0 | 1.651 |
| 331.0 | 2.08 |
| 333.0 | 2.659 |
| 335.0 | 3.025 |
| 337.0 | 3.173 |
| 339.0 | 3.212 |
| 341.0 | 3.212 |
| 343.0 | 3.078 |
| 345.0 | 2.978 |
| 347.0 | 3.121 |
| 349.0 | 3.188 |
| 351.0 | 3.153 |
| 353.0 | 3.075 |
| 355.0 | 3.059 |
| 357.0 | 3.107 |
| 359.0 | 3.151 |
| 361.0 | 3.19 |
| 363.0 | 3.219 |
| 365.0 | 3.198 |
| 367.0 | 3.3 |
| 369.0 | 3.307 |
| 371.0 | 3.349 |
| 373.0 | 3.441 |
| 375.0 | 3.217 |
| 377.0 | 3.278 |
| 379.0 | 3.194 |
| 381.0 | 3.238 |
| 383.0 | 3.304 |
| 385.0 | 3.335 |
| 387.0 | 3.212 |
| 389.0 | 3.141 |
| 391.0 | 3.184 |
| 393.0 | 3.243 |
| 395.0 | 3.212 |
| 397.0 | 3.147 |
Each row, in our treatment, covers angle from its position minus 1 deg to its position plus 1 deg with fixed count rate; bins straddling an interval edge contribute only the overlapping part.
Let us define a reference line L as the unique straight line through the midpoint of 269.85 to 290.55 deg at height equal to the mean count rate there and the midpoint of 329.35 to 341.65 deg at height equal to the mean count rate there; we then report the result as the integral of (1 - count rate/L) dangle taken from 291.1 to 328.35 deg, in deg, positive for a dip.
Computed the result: 1.5 deg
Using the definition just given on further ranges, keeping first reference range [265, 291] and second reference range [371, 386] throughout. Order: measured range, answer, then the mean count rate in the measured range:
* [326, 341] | 3.4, 2.53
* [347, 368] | 0.7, 3.16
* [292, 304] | 0.4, 3.13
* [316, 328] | 3.0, 2.44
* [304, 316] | 0.5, 3.12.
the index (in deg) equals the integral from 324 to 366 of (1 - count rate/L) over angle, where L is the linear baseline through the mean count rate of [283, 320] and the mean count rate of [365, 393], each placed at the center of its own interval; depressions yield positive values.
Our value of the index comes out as 4.7 deg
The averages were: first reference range 3.13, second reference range 3.27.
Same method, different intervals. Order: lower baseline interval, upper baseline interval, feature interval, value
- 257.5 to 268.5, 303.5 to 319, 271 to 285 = -0.22 deg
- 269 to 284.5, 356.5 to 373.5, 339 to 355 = 0.66 deg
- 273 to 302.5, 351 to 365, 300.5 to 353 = 5.10 deg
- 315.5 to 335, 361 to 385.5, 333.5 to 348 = -2.26 deg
